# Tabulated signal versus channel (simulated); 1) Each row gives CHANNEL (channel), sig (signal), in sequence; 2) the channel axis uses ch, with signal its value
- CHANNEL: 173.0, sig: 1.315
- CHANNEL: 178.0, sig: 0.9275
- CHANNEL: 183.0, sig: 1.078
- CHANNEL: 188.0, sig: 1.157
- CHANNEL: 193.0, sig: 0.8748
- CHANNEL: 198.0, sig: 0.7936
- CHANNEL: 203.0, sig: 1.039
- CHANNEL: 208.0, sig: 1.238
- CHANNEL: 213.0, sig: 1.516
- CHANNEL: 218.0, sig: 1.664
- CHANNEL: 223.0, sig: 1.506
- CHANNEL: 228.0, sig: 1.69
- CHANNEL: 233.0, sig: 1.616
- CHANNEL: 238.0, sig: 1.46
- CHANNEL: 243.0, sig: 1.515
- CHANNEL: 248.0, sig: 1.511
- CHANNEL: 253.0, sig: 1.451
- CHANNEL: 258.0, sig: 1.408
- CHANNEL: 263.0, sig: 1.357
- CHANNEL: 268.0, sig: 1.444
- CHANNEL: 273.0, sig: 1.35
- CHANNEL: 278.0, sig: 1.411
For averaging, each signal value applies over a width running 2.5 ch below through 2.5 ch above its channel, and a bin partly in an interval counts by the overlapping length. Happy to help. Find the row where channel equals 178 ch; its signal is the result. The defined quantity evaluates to 0.9275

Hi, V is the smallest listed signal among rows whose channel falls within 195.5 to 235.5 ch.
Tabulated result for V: 0.7936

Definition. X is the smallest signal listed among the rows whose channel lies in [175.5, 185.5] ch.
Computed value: 0.9275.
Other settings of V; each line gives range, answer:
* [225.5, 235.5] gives 1.616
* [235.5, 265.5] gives 1.357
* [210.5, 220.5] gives 1.516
